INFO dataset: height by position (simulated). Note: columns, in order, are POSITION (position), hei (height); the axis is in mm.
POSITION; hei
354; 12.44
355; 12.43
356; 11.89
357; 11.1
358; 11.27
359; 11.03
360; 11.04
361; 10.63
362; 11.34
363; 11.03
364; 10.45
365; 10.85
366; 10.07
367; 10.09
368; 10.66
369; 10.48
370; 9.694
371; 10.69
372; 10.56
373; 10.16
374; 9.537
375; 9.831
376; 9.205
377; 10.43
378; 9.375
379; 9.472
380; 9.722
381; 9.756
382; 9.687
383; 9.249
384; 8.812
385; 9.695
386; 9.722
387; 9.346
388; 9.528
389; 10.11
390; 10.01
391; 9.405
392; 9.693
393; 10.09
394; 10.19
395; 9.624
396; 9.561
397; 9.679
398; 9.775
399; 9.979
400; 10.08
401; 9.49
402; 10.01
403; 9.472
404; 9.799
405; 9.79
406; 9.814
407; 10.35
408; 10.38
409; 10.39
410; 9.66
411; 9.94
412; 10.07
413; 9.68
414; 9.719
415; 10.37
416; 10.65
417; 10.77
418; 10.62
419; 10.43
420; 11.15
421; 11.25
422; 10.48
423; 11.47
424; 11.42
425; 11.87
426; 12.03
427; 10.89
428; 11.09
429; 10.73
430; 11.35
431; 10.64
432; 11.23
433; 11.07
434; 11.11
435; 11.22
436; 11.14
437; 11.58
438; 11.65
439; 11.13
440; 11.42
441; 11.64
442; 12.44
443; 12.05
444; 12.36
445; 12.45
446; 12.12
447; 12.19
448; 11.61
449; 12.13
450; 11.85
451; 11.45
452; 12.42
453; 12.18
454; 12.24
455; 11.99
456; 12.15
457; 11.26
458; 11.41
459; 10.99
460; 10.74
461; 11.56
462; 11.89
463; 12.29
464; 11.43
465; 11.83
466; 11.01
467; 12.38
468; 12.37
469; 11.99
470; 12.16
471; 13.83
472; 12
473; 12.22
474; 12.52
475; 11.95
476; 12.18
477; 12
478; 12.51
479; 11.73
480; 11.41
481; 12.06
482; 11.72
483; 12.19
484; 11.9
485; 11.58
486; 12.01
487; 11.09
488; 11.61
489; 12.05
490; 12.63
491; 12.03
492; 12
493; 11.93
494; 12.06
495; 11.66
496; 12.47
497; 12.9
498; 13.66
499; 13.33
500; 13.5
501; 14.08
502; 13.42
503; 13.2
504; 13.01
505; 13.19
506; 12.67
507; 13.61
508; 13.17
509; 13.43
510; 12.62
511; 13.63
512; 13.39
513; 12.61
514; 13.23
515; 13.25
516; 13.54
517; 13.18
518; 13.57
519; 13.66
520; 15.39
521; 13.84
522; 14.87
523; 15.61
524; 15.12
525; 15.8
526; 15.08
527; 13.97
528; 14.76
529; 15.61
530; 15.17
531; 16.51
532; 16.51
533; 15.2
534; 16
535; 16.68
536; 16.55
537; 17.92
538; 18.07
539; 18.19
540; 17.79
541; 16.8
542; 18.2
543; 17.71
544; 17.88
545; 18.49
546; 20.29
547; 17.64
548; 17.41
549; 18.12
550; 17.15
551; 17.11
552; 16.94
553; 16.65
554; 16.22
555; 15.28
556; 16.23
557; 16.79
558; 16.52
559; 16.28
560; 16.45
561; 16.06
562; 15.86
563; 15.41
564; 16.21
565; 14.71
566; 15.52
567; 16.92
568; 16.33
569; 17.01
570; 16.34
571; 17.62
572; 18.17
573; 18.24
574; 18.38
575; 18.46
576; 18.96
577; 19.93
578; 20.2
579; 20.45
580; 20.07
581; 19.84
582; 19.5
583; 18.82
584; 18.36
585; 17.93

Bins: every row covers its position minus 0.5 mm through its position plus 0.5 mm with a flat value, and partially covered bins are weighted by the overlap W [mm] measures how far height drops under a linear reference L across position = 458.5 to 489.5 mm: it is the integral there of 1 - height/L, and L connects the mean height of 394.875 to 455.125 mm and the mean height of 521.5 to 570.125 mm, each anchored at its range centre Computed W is 3.0 mm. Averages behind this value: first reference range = 10.9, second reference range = 16.5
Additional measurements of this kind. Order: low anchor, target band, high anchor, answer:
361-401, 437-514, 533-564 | 9.3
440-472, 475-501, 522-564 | 2.8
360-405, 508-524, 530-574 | 1.8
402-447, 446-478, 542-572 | 1.6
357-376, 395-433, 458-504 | 2.6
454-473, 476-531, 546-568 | 2.9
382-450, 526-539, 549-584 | -0.2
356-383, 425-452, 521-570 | 2.5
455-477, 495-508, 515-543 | 0.8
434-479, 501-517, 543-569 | 1.4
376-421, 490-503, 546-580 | 1.4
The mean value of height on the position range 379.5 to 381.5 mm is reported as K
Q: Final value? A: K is 9.74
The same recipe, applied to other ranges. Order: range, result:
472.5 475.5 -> 12.2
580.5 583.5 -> 19.4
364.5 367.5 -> 10.3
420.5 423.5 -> 11.1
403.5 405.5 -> 9.79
